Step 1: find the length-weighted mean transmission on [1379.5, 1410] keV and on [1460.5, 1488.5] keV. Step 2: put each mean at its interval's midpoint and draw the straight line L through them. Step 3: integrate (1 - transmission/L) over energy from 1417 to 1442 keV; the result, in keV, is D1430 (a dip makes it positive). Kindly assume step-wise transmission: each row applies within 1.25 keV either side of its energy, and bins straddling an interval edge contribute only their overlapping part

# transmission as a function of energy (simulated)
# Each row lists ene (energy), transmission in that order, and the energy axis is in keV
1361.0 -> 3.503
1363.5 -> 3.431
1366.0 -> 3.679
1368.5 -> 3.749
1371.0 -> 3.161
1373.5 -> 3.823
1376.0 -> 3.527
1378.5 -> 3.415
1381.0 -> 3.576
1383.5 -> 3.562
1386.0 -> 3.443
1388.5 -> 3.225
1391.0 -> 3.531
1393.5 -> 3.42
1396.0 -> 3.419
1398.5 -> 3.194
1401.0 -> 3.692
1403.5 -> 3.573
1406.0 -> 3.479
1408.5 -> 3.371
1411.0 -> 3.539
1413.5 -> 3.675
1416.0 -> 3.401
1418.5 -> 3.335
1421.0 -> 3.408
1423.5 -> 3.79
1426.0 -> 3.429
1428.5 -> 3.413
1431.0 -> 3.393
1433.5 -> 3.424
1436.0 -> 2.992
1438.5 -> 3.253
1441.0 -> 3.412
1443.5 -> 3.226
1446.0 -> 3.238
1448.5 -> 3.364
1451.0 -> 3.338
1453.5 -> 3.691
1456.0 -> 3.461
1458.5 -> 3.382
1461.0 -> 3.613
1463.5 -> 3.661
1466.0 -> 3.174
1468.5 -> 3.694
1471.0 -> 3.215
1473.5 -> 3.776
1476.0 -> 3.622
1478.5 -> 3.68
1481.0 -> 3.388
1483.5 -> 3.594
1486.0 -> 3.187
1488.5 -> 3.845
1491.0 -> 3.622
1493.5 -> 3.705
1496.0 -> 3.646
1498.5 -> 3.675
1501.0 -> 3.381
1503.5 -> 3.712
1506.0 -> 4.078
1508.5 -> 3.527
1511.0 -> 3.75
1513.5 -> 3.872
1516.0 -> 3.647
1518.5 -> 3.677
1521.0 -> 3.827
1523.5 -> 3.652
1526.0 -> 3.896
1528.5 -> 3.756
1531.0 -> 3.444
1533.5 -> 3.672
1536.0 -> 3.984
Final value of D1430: 0.7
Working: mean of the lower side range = 3.46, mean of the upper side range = 3.52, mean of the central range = 3.38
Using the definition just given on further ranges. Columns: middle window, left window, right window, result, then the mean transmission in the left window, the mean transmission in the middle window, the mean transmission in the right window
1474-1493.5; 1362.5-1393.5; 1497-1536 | 0.4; 3.51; 3.58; 3.71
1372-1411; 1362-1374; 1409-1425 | 0.6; 3.55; 3.48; 3.52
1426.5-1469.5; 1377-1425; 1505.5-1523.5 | 2.3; 3.48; 3.39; 3.75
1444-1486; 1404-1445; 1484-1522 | 0.8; 3.41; 3.48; 3.67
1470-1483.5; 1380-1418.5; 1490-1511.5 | 0.3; 3.47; 3.55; 3.68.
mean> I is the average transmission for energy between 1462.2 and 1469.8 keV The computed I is 3.51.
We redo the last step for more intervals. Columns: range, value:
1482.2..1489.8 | 3.54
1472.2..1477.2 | 3.69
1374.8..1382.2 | 3.51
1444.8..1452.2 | 3.31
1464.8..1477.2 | 3.5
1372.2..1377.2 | 3.67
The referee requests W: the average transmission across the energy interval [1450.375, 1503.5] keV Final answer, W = 3.55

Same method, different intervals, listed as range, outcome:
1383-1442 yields 3.43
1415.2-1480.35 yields 3.44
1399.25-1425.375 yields 3.52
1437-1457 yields 3.37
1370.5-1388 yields 3.5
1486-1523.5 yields 3.69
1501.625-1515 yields 3.77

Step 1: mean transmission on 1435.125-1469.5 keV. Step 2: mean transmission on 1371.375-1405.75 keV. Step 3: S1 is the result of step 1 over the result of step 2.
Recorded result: 1.0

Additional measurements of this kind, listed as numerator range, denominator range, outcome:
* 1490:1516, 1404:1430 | 1.06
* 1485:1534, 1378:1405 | 1.06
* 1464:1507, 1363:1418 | 1.03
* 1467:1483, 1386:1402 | 1.04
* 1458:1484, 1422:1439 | 1.04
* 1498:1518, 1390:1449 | 1.08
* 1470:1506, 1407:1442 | 1.05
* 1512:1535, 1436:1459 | 1.11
